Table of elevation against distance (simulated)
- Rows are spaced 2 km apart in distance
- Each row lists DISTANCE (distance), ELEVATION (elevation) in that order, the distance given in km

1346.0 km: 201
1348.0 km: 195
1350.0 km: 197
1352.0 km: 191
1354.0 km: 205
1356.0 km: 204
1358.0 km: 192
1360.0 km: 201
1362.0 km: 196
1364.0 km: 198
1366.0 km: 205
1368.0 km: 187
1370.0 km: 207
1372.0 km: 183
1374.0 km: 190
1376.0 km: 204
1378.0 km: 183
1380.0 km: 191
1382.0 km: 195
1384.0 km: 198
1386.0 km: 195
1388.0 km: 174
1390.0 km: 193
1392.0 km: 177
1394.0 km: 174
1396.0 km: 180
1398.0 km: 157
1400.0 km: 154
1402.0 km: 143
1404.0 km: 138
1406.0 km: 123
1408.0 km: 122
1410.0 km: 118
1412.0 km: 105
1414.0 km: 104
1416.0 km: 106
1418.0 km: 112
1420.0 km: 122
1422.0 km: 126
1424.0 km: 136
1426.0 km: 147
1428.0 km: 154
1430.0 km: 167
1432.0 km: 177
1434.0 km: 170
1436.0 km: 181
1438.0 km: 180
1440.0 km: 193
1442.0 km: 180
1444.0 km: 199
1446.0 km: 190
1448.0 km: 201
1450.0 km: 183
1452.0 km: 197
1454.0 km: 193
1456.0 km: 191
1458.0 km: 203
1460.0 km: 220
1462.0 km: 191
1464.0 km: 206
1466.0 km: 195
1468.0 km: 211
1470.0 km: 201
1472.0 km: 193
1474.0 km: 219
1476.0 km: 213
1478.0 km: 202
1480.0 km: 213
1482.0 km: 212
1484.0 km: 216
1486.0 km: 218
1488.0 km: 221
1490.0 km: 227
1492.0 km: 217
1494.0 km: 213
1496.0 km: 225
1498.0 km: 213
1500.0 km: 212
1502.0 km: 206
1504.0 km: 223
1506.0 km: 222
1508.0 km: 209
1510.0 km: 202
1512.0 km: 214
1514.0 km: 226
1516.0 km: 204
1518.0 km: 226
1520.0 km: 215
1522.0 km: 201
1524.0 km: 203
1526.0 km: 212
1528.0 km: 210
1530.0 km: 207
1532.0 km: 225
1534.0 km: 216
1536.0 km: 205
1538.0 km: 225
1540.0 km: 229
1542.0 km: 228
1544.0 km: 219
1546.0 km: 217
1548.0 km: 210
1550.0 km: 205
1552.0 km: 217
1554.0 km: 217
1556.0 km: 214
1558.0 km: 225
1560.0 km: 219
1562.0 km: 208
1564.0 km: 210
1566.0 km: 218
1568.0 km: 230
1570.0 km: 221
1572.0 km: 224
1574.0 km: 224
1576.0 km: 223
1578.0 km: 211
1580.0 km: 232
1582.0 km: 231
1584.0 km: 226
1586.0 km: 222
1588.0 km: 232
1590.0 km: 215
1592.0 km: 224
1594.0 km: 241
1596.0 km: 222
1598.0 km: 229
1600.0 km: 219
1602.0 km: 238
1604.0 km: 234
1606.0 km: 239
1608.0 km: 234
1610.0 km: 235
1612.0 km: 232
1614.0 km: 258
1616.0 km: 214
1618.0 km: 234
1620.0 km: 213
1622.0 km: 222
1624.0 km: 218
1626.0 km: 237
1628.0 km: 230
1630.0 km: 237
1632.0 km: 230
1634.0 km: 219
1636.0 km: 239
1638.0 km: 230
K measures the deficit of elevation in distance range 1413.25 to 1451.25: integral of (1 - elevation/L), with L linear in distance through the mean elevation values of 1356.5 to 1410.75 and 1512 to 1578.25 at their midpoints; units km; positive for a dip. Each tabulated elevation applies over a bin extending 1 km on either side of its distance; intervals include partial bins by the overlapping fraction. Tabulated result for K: 5.95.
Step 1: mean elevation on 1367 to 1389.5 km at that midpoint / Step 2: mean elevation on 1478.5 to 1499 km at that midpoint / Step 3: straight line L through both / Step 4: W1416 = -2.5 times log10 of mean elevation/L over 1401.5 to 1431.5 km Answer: 0.48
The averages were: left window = 192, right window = 217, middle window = 129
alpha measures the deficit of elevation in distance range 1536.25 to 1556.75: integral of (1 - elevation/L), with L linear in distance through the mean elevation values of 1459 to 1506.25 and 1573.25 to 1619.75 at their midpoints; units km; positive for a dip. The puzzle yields 0.3 km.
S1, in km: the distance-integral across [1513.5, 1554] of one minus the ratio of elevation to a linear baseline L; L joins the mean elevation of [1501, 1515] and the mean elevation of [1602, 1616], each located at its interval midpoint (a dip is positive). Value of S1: 1.0 km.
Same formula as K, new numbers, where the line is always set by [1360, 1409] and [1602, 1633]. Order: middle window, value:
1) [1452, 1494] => -2.00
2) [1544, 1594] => 0.03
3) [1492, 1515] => -1.09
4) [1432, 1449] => 0.43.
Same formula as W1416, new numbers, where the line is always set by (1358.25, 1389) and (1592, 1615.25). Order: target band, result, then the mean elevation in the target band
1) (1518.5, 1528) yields 0.055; 209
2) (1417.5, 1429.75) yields 0.434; 136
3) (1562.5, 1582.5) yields 0.032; 222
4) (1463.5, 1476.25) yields 0.029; 205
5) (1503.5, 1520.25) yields 0.012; 215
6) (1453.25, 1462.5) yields 0.044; 200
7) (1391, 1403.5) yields 0.210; 163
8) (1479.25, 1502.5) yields -0.011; 216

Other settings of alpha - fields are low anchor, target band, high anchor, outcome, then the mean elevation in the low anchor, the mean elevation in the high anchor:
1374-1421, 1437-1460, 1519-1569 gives -2.1 km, 156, 215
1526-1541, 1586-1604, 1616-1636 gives -0.3 km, 216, 227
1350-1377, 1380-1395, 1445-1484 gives 0.9 km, 197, 202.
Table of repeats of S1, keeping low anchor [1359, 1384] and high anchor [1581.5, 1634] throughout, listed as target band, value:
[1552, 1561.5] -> 0.17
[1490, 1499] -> -0.22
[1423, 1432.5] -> 2.25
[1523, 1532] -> 0.32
